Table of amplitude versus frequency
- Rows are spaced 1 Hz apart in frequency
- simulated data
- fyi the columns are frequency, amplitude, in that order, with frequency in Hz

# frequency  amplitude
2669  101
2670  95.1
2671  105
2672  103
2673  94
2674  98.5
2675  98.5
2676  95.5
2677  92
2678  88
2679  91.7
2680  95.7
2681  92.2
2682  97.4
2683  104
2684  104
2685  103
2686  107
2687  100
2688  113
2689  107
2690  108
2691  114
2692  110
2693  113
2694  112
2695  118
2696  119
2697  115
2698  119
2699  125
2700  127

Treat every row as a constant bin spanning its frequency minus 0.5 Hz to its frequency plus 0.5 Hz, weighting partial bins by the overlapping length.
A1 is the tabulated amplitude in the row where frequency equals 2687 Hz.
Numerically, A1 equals 100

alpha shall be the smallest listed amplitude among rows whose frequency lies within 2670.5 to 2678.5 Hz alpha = 88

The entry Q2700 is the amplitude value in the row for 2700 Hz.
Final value 127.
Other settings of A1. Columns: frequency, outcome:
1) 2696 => 119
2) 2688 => 113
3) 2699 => 125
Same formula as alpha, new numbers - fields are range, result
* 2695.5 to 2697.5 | 115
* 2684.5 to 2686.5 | 103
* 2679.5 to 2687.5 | 92.2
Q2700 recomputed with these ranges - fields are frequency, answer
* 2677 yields 92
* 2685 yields 103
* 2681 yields 92.2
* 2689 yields 107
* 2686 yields 107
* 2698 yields 119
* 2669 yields 101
